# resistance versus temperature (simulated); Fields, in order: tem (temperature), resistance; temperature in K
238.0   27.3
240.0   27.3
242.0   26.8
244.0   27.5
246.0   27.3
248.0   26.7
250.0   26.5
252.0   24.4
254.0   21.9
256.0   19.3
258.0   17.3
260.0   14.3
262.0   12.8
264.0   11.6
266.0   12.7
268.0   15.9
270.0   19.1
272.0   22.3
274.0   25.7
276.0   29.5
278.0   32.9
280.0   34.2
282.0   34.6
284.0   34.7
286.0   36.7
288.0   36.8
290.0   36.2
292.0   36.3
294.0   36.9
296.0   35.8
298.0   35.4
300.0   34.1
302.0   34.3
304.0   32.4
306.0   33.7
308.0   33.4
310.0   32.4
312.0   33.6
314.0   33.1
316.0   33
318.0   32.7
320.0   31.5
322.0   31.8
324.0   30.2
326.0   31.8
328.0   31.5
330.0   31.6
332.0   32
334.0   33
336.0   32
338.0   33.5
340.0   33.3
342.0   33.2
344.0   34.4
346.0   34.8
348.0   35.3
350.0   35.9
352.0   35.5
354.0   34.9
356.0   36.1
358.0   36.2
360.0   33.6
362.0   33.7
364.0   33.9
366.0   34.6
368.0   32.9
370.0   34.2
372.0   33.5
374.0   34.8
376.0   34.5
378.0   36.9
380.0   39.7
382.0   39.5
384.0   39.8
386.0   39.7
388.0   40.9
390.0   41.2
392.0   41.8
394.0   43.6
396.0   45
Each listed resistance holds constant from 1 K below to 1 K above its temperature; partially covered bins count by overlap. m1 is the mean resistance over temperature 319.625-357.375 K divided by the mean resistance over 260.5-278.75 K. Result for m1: 1.67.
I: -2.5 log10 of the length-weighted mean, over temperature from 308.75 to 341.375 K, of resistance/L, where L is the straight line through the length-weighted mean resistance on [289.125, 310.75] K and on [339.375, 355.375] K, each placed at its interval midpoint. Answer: 0.08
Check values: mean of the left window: 34.6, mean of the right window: 34.7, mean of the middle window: 32.3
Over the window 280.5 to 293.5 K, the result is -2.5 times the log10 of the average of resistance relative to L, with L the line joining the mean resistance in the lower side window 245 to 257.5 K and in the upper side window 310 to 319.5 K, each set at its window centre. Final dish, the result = -0.228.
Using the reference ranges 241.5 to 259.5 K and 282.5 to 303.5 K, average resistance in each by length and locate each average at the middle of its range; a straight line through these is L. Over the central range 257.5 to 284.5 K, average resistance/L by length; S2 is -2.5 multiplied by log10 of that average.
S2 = 0.31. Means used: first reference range 23.8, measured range 22.6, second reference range 35.6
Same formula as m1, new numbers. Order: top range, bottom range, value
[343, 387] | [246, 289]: 1.46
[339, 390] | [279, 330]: 1.06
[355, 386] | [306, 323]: 1.09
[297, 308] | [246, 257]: 1.41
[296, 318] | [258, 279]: 1.72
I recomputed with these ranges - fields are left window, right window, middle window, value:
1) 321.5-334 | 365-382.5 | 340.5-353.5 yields -0.05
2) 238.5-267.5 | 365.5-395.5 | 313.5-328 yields -0.06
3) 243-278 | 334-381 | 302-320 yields -0.17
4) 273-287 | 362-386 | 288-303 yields -0.08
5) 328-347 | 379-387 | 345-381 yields 0.05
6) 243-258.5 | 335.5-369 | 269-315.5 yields -0.16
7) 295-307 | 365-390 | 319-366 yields 0.07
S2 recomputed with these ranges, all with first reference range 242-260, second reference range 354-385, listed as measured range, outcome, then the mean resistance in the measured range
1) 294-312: -0.184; 34.1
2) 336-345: -0.027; 33.4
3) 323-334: -0.006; 31.6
